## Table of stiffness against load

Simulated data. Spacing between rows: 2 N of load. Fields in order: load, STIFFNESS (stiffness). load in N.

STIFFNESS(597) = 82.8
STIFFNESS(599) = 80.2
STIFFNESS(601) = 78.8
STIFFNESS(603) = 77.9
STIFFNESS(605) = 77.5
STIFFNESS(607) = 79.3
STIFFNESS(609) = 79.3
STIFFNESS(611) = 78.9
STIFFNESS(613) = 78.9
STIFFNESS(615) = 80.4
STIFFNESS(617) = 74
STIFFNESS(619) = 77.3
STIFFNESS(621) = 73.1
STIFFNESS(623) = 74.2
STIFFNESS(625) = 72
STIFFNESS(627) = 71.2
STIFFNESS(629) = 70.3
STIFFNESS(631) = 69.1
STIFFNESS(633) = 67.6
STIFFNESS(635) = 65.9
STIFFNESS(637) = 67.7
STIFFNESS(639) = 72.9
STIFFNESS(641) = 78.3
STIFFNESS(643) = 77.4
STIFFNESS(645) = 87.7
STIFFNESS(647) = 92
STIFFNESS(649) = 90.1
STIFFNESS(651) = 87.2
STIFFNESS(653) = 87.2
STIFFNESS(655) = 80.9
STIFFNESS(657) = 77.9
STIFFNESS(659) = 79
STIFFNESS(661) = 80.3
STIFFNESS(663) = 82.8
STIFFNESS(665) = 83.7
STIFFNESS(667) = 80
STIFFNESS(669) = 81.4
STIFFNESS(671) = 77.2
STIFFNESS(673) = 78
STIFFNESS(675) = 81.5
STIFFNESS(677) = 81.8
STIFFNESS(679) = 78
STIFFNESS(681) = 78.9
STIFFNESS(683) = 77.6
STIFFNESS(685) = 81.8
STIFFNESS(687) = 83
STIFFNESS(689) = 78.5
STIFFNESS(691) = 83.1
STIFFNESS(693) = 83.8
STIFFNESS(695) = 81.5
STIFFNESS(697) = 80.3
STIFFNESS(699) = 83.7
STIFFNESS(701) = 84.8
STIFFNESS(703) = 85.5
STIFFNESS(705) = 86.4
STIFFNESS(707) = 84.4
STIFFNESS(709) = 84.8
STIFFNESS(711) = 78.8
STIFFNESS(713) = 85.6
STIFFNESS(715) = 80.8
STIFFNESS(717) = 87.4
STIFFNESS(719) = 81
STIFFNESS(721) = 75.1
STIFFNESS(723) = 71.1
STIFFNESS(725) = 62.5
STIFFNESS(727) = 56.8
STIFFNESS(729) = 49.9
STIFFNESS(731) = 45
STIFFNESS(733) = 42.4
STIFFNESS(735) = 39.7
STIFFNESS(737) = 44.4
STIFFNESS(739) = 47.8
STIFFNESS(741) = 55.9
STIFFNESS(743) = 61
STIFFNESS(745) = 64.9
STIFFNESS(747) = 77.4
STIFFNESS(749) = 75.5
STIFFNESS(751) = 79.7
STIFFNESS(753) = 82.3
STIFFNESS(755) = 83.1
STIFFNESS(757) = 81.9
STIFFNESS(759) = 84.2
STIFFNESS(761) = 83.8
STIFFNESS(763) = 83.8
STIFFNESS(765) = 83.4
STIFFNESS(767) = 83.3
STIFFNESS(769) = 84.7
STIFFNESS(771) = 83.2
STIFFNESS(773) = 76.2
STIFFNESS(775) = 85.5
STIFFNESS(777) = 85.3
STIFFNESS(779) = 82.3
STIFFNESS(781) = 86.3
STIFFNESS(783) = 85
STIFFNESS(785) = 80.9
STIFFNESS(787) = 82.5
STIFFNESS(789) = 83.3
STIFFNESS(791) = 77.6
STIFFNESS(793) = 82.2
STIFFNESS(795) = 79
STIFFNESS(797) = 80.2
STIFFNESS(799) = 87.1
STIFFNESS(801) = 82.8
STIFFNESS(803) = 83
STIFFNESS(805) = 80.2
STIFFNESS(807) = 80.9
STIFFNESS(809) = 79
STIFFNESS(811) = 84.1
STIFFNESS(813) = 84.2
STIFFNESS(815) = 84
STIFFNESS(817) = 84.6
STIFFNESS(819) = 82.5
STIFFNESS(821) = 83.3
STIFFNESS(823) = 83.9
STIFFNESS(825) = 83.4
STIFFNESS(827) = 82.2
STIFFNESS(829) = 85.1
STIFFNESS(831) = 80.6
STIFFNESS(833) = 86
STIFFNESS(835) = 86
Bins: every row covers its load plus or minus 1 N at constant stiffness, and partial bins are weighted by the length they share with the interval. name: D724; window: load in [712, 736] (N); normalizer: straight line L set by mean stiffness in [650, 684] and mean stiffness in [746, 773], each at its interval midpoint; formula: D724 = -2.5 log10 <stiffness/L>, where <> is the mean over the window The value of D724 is 0.25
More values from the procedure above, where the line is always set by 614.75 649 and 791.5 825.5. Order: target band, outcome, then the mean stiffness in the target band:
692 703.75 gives -0.07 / 83.2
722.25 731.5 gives 0.35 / 57.3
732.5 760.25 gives 0.20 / 66.3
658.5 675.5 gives -0.05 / 80.4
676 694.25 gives -0.05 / 80.7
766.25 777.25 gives -0.03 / 82.9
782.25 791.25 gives -0.01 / 82.1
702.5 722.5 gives -0.06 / 82.6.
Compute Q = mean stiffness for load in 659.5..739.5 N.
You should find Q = 75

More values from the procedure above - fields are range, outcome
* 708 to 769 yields 70.7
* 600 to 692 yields 78.5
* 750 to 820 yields 82.6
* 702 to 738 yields 69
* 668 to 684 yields 79.3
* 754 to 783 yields 83.4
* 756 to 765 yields 83.4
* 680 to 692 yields 80.5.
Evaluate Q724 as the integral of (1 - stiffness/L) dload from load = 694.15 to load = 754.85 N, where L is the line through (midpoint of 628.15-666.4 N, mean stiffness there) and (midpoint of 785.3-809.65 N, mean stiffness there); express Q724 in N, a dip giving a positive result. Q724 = 7.2 N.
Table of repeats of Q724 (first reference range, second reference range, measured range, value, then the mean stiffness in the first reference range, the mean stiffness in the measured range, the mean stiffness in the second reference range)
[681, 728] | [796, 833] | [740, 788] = 1.11 N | 79.9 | 79.7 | 82.9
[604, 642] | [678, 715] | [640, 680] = -2.04 N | 74.1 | 82.1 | 82.2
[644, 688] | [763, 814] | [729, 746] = 6.66 N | 82.2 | 50.1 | 82.5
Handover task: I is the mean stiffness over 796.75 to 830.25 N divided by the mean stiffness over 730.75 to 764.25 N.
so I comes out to 1.23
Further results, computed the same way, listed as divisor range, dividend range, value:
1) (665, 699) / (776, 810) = 1.02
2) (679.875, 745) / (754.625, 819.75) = 1.15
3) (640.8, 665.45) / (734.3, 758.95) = 0.80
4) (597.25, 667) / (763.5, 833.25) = 1.06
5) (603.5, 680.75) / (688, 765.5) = 0.94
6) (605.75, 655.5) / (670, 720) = 1.06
